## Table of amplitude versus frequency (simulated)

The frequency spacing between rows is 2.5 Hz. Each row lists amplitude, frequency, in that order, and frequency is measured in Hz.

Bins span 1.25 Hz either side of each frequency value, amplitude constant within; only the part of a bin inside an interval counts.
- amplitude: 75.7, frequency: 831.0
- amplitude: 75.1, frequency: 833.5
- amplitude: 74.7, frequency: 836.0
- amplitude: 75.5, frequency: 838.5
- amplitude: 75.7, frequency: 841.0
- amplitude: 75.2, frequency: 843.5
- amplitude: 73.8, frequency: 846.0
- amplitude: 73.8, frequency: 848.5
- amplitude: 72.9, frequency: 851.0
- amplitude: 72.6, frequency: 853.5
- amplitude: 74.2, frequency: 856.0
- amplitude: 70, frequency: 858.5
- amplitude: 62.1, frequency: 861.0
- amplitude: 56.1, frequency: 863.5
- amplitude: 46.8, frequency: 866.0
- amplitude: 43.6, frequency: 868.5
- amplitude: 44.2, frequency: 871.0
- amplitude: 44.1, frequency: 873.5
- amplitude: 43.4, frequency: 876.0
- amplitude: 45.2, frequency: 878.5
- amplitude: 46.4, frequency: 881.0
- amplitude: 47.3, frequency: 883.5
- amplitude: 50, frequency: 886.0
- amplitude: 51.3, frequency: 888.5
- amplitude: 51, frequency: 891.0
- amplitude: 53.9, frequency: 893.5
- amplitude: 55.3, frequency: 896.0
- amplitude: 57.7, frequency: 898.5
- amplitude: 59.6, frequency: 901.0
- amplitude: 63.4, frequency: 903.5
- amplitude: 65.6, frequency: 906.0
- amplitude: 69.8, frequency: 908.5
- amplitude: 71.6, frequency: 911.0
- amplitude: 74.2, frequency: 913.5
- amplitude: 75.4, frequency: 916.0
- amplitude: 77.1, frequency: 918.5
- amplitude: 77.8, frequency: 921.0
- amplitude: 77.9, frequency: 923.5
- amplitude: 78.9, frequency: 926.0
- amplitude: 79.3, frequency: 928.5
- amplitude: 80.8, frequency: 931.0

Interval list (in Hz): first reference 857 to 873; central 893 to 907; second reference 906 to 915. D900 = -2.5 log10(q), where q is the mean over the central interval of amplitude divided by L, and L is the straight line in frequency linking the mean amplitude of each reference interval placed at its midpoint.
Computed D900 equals 0.13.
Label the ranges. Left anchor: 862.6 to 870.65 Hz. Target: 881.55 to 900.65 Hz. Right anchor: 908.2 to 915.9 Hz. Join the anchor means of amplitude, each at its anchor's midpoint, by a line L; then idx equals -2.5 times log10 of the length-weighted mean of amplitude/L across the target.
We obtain 0.17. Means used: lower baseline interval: 48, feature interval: 52.5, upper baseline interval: 72.6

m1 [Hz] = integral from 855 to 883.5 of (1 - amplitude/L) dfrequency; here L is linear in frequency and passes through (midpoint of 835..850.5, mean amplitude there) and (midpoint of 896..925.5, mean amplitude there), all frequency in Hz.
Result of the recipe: 8.2 Hz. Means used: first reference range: 74.7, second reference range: 69.6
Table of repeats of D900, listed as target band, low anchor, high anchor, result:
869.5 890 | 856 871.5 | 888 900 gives 0.181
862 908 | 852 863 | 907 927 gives 0.357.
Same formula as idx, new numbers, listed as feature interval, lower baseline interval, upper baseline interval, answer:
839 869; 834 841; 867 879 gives -0.11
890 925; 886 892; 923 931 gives -0.03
